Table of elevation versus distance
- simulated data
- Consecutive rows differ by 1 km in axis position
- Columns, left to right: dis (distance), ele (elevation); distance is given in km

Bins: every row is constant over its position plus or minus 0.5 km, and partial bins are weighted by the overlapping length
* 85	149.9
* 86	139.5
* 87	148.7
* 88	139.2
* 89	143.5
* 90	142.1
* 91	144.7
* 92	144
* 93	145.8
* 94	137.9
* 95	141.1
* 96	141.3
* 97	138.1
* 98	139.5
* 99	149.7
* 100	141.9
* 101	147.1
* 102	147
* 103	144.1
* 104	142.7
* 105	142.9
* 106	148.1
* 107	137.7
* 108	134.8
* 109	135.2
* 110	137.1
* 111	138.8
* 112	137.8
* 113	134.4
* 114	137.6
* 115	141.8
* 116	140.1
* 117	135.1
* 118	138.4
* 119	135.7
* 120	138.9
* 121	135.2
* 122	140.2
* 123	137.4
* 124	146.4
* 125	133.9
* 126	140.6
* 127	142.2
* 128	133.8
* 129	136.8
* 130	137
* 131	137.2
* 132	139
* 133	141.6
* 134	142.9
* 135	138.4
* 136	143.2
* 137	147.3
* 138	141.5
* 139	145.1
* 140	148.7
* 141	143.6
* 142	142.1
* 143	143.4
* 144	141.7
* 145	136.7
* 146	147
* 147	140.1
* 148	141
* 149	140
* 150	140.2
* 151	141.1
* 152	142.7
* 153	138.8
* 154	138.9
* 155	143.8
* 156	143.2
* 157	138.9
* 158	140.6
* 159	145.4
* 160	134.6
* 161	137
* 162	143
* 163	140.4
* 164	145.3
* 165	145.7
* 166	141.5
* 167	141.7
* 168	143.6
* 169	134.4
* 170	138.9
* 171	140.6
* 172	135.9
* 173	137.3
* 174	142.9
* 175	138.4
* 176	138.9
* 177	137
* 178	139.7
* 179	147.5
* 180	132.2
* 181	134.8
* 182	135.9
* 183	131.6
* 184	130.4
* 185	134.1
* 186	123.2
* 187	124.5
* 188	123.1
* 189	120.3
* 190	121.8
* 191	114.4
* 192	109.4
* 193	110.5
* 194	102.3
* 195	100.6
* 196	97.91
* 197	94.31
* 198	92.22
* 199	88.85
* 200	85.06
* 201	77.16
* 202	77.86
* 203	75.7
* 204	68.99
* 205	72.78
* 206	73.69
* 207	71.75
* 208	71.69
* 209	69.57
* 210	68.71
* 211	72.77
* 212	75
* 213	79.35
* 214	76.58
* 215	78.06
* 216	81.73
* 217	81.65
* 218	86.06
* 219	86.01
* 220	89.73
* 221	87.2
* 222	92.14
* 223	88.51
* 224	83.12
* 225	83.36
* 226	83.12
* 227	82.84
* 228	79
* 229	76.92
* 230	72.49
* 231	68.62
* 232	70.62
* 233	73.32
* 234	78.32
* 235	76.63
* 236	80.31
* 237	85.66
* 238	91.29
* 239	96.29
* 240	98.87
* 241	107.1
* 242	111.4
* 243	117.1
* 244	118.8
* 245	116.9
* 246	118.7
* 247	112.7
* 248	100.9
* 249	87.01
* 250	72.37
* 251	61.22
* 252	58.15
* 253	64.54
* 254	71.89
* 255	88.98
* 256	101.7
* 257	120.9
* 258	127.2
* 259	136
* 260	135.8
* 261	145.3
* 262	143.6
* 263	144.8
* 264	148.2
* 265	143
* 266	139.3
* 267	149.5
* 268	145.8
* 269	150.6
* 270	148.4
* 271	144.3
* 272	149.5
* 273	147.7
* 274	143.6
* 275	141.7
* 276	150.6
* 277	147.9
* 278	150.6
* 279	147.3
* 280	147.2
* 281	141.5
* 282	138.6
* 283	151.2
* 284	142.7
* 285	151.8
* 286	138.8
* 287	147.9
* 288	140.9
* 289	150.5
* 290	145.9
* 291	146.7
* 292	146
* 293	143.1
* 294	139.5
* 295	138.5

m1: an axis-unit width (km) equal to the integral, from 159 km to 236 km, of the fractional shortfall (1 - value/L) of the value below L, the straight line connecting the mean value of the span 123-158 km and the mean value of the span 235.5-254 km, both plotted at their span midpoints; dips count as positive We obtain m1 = 8.0 km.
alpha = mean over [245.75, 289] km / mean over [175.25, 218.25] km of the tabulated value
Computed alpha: 1.3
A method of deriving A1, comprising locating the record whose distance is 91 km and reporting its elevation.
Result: 144.7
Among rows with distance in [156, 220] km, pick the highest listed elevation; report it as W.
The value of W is 147.5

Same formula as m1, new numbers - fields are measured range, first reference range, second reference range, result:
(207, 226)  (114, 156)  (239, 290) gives 7.4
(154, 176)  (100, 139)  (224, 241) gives -4.6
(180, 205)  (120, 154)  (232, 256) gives 1.8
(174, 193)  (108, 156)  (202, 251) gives -3.4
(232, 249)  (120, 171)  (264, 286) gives 5.5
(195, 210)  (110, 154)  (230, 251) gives 4.0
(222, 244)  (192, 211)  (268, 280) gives 4.9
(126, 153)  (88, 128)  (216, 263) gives -2.5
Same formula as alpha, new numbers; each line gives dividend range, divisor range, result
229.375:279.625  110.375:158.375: 0.81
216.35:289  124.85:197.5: 0.83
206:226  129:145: 0.56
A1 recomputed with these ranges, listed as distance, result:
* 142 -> 142.1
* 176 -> 138.9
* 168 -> 143.6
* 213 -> 79.35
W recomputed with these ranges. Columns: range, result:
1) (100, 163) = 148.7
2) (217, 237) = 92.14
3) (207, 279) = 150.6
